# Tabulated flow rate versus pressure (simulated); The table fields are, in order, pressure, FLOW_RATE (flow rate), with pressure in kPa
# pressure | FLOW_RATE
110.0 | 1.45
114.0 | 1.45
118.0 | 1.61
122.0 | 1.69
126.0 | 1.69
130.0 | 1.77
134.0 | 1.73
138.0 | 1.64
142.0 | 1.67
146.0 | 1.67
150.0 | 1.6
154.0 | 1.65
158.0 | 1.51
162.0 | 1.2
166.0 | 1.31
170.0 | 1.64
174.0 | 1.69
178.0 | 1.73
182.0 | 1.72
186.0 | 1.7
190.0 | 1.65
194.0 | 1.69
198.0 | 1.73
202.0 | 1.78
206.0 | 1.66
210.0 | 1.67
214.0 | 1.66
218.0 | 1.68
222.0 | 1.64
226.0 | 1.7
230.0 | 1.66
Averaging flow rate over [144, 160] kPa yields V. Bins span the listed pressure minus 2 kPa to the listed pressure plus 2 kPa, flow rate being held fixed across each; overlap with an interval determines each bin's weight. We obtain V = 1.61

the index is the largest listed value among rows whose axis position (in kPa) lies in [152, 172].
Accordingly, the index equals 1.65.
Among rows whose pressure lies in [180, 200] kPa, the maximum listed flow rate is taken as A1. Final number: 1.73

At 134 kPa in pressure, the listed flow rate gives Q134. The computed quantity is 1.73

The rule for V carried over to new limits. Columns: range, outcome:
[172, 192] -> 1.7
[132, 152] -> 1.66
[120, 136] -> 1.72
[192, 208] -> 1.71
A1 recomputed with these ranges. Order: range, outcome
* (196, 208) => 1.78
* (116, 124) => 1.69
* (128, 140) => 1.77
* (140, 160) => 1.67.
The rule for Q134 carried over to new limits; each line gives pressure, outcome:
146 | 1.67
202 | 1.78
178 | 1.73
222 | 1.64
